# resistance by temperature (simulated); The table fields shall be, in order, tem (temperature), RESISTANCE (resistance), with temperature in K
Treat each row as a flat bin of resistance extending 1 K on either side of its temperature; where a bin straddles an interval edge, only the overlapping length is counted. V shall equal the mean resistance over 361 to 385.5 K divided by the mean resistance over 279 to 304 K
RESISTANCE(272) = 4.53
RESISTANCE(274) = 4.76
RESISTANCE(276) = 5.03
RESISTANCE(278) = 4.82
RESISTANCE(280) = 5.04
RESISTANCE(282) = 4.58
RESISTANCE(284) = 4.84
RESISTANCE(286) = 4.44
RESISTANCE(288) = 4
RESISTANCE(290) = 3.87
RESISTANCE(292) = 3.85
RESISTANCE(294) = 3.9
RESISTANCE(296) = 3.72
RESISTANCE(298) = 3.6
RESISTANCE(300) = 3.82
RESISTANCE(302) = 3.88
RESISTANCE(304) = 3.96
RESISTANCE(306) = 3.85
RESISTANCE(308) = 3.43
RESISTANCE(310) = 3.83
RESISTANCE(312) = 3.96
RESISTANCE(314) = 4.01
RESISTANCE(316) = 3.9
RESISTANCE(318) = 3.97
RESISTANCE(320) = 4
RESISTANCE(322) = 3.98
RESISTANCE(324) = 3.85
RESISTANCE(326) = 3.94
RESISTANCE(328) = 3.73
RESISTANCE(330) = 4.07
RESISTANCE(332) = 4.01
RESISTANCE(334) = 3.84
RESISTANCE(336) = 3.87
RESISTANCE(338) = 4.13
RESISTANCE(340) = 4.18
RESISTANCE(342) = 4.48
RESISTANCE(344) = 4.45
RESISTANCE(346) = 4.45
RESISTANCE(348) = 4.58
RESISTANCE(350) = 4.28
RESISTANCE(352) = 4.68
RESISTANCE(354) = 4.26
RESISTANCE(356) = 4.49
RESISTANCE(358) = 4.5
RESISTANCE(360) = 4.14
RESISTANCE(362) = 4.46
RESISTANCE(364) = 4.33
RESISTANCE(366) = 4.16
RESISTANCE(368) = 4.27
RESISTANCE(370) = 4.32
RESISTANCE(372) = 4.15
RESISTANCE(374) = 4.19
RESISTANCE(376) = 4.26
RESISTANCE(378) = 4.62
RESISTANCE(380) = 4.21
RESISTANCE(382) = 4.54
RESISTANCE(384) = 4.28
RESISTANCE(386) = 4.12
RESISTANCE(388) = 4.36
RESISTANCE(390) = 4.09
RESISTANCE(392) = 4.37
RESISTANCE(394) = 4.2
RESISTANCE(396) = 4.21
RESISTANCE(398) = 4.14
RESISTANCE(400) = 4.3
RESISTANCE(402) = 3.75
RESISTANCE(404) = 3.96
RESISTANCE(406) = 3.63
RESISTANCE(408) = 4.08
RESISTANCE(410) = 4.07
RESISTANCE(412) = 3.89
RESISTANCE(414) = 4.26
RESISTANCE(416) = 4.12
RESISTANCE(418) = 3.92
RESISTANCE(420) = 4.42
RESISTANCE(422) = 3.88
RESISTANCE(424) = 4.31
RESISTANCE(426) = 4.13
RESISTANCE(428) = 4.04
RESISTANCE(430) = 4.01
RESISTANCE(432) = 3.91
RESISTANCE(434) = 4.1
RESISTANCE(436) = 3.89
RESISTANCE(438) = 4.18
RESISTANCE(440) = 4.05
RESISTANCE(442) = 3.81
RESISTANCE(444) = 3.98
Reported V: 1.05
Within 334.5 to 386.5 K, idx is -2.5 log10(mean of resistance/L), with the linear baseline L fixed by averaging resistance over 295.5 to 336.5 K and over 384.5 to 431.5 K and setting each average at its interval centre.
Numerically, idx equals -0.09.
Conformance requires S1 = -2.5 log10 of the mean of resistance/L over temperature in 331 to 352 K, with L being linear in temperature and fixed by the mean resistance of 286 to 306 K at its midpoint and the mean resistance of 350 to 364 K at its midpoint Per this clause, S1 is 0.006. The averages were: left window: 3.87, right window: 4.41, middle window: 4.25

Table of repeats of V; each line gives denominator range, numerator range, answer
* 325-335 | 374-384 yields 1.12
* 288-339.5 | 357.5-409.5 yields 1.08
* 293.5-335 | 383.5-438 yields 1.06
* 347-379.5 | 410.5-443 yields 0.93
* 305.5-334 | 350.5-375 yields 1.11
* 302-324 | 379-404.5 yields 1.08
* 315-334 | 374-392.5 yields 1.10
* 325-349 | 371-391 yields 1.03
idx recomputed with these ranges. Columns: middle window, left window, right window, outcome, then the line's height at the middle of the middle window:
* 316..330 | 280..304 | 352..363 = 0.083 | 4.23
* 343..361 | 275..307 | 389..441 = -0.073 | 4.14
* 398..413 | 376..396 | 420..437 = 0.059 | 4.19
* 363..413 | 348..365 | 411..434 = 0.018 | 4.25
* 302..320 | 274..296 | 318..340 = 0.073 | 4.14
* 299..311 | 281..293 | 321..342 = 0.097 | 4.15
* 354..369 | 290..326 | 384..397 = -0.060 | 4.1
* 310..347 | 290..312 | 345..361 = 0.023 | 4.13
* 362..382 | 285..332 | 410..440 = -0.081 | 3.99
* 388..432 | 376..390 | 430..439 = 0.021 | 4.17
